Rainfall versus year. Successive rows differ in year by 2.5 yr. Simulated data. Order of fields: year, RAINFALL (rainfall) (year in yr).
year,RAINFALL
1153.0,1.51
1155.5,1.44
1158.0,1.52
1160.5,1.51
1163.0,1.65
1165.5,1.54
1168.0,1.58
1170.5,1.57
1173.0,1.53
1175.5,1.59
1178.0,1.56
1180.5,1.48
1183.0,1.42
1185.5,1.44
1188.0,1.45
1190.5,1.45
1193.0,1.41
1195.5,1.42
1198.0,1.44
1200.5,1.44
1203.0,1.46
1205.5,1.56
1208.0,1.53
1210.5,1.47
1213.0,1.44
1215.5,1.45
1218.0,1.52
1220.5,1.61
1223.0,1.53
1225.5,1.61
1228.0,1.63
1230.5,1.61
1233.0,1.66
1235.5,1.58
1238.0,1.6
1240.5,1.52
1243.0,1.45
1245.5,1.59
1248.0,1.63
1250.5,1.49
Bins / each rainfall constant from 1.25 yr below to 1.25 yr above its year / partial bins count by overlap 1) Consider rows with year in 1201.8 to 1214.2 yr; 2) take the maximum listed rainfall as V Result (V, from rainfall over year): 1.56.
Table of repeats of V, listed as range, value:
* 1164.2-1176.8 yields 1.59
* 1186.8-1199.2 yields 1.45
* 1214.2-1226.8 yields 1.61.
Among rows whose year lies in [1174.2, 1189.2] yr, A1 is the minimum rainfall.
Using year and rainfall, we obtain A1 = 1.42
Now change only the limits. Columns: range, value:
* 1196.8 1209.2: 1.44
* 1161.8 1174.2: 1.53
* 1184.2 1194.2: 1.41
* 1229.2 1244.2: 1.45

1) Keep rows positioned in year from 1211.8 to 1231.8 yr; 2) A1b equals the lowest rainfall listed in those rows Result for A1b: 1.44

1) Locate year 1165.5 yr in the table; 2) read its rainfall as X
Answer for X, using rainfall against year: 1.54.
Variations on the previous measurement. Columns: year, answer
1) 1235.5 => 1.58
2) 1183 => 1.42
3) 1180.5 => 1.48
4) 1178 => 1.56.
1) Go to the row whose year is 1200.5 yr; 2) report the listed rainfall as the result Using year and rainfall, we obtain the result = 1.44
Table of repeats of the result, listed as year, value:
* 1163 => 1.65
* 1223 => 1.53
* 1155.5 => 1.44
